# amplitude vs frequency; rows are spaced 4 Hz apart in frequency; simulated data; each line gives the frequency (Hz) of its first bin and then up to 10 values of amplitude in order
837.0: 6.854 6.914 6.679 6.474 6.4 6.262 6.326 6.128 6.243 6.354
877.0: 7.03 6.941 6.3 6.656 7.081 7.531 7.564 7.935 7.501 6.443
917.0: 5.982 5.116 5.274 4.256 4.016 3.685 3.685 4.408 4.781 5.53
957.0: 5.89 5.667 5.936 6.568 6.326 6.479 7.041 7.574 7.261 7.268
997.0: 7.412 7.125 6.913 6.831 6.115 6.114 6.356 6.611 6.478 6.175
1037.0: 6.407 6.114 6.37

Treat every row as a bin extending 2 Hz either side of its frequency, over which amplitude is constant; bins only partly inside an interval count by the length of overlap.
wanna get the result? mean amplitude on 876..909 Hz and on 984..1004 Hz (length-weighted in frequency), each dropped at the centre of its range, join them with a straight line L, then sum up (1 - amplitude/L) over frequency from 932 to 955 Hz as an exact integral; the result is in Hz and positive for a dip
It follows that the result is 9.1 Hz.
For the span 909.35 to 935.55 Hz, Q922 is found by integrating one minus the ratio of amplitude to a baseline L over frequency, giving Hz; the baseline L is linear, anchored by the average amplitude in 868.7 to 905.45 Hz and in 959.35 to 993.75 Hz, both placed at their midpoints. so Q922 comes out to 5.9 Hz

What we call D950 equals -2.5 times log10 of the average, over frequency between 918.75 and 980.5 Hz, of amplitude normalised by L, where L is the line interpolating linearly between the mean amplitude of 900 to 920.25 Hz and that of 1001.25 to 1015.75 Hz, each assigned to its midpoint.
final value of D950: 0.289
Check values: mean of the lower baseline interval 6.94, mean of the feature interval 5.22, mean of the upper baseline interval 6.65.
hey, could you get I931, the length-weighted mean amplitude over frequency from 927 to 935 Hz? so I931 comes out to 4.14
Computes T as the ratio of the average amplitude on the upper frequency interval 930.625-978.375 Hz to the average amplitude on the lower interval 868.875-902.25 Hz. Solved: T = 0.8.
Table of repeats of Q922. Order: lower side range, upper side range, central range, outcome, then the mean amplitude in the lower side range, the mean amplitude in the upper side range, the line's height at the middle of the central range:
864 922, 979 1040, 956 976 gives 1.9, 6.76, 6.77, 6.76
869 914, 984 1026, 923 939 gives 6.1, 7.01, 6.86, 6.96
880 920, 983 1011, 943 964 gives 5.3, 6.95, 7.2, 7.09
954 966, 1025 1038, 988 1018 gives -3.6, 5.8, 6.39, 6.15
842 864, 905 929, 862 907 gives -4.5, 6.44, 6.07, 6.26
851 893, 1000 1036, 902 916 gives -1.6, 6.49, 6.5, 6.5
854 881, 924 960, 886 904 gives -4.5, 6.43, 4.62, 5.76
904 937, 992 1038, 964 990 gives -2.1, 5.62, 6.64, 6.23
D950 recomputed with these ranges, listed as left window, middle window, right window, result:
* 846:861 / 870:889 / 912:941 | -0.140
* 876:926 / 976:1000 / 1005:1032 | -0.107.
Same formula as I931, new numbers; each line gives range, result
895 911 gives 7.63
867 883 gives 6.64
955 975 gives 6.08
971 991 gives 6.94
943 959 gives 5.15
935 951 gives 4.14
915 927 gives 5.46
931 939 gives 3.85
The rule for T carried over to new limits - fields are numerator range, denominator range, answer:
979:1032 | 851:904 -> 1.02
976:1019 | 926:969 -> 1.42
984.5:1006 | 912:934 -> 1.40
